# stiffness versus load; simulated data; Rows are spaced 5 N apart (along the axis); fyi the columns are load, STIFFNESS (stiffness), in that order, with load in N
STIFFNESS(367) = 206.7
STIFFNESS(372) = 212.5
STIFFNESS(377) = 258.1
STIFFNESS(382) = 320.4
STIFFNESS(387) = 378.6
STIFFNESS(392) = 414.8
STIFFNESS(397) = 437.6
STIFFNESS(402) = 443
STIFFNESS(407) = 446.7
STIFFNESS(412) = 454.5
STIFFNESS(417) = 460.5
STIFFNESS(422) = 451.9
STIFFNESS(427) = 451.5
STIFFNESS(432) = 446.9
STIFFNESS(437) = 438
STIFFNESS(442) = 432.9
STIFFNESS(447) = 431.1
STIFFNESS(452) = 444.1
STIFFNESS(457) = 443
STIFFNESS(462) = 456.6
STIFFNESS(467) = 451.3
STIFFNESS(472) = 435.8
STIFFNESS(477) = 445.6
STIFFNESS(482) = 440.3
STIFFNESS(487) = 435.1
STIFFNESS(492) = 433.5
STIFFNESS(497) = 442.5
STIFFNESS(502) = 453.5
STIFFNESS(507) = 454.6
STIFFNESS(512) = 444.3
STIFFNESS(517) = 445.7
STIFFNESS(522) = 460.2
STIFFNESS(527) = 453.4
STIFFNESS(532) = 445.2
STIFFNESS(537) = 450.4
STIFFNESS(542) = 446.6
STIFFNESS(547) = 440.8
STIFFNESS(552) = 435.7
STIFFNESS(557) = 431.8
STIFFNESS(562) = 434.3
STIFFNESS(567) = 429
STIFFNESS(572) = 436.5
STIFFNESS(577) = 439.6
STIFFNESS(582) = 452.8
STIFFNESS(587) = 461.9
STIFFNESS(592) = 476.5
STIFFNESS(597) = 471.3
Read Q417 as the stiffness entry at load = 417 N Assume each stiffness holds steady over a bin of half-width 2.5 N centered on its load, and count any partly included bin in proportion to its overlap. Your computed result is 460.5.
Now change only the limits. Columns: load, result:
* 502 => 453.5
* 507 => 454.6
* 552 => 435.7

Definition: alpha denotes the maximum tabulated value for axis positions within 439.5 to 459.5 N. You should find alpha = 444.1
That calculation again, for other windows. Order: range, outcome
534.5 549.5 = 450.4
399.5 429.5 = 460.5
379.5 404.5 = 443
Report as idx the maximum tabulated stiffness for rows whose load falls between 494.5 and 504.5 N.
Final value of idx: 453.5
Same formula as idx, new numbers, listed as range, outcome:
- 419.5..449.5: 451.9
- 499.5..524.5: 460.2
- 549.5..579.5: 439.6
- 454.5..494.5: 456.6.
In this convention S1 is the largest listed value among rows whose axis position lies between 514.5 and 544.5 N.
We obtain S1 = 460.2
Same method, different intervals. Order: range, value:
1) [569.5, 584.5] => 452.8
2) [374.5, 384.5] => 320.4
